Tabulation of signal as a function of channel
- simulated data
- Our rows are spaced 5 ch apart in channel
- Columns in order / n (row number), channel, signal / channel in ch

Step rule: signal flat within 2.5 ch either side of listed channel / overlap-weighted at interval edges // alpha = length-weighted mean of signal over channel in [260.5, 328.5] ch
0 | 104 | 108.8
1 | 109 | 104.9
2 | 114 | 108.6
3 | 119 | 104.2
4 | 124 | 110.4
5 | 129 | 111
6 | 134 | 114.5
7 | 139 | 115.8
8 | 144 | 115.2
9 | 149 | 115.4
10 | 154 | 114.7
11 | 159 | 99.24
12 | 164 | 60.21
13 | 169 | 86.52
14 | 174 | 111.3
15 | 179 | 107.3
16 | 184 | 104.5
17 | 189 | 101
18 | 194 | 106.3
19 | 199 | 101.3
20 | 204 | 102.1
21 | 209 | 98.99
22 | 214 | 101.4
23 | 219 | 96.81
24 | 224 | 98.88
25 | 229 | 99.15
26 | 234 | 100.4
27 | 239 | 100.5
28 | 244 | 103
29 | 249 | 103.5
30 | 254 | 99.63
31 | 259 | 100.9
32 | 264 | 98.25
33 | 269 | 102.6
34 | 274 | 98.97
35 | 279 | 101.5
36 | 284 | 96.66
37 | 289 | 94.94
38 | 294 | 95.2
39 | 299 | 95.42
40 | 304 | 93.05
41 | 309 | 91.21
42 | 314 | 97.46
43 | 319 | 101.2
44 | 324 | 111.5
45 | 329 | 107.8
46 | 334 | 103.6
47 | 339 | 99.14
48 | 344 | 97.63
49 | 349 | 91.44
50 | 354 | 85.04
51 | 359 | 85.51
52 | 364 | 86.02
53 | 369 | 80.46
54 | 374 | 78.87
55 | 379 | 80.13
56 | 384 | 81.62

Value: 98.6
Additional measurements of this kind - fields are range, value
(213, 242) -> 99.5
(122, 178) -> 105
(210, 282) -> 100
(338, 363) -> 91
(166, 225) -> 101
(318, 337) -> 106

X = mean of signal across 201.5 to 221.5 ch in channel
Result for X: 99.8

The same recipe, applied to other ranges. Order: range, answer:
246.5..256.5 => 102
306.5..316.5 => 94.3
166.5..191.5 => 102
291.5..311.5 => 93.7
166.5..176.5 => 98.9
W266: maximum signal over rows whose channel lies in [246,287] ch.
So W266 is 103.5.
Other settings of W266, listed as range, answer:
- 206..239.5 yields 101.4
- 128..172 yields 115.8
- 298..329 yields 111.5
